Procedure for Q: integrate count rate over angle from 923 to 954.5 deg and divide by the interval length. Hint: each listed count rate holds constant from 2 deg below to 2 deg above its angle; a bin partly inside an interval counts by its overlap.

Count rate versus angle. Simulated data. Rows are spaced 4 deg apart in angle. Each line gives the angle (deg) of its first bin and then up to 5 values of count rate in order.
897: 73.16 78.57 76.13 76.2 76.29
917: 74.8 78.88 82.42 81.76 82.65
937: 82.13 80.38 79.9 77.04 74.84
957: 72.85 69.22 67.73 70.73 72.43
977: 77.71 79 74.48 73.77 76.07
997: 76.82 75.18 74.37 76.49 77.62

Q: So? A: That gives 80.2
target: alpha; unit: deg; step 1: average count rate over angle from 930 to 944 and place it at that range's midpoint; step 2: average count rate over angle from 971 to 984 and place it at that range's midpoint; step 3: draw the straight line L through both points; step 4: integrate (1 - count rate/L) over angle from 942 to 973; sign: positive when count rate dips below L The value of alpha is 2.2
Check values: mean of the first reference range 81.6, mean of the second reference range 76.2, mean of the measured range 73.4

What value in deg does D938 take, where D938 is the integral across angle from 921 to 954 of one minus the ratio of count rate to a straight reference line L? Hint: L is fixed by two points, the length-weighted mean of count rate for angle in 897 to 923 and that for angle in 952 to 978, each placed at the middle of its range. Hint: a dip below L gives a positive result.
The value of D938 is -2.7 deg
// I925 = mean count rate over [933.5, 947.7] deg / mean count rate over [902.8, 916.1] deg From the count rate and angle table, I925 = 1.06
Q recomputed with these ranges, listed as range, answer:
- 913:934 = 79.6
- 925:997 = 76.2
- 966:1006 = 74.9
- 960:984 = 73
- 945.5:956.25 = 76.1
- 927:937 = 82.2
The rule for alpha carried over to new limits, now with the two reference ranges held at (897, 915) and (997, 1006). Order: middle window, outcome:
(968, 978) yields 0.3 deg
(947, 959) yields 0.1 deg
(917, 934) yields -1.0 deg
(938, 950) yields -0.6 deg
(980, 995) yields 0.0 deg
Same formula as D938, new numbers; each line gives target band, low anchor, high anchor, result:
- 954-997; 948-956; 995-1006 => 1.1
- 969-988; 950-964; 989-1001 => -0.2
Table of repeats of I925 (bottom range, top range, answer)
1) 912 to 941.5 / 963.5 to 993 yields 0.92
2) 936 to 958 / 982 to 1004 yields 0.97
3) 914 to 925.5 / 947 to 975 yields 0.92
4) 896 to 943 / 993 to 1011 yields 0.96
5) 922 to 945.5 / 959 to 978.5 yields 0.88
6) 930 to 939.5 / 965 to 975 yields 0.86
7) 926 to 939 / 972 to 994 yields 0.92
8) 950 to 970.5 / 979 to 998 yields 1.06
